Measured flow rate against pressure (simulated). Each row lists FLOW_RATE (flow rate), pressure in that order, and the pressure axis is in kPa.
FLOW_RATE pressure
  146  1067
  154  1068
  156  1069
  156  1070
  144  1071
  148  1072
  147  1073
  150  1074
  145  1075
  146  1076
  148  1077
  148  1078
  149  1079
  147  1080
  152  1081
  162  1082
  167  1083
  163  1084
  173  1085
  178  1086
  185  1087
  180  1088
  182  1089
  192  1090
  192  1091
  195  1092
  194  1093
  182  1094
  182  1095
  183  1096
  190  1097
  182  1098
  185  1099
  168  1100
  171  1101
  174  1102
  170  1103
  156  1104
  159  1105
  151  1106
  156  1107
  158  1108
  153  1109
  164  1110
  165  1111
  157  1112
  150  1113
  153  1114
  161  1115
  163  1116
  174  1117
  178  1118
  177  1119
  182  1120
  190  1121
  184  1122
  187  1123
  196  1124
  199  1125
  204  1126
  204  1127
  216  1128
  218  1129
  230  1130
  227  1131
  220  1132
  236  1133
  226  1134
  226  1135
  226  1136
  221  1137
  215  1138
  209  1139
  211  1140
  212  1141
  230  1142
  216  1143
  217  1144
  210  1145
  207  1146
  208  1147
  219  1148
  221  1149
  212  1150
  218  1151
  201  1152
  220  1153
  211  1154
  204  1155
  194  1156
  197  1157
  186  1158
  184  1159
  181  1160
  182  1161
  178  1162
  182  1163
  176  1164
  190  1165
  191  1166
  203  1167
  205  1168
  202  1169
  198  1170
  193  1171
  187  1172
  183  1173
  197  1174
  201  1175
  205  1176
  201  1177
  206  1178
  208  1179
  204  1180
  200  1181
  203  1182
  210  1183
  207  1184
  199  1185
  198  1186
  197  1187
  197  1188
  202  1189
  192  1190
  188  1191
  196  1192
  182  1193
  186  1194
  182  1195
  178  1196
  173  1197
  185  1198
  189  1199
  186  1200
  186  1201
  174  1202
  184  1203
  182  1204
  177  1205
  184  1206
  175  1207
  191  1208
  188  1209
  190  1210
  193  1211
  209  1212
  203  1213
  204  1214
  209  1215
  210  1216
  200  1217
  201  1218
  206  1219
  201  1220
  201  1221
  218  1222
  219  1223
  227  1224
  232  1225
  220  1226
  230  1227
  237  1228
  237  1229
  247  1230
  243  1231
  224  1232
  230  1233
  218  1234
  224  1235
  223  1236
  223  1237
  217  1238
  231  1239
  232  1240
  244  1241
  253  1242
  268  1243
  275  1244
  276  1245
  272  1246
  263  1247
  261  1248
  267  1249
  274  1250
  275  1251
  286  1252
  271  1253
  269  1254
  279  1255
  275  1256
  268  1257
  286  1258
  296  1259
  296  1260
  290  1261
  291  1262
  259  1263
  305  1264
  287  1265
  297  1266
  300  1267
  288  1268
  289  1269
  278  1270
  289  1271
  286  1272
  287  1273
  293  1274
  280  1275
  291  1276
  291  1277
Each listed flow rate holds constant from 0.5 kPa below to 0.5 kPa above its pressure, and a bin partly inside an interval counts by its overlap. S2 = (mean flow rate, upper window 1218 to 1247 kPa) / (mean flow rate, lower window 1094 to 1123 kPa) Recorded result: 1.4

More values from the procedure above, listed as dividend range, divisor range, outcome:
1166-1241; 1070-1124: 1.21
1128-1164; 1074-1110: 1.24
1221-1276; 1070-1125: 1.55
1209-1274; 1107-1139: 1.30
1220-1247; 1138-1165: 1.16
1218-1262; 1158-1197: 1.28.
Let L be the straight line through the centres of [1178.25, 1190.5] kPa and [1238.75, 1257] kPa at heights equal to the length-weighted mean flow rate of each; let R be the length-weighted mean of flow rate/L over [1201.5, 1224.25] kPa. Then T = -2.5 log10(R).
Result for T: 0.169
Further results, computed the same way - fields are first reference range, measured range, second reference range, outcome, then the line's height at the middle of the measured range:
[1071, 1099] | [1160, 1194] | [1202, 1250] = 0.043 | 203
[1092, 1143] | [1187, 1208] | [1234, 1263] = 0.253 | 234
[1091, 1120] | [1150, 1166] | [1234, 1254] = 0.042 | 202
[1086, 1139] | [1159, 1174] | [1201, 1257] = 0.089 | 206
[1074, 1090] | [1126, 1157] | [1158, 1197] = -0.186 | 182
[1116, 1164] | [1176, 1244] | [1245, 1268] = 0.207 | 250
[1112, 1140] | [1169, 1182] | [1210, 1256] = 0.088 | 216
